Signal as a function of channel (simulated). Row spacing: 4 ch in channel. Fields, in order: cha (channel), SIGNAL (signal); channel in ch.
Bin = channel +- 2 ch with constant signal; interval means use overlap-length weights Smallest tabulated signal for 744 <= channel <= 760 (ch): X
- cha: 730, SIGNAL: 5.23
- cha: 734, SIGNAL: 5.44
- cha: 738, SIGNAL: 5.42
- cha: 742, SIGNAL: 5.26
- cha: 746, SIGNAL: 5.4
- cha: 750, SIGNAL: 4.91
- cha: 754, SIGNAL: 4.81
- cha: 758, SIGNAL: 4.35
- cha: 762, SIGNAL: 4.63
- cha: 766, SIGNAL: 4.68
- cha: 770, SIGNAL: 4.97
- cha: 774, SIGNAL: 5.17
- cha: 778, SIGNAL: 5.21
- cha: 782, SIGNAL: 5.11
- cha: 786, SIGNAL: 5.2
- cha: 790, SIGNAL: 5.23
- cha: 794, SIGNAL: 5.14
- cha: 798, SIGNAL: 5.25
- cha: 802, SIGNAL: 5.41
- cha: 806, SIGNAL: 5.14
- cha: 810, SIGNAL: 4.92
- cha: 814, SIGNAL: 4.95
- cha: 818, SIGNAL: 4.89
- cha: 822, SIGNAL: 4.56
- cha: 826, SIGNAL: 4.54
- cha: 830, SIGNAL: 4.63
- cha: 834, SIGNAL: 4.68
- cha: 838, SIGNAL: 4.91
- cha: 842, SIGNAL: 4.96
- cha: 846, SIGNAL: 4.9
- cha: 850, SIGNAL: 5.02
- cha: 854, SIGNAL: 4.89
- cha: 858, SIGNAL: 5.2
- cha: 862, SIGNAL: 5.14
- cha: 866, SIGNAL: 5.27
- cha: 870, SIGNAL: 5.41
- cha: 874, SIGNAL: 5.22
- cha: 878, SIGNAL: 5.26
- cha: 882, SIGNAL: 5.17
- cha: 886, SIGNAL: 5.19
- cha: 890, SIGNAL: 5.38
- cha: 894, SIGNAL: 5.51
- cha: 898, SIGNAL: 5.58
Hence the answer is 4.35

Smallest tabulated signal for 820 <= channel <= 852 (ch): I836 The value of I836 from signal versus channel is 4.54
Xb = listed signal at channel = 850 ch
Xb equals 5.02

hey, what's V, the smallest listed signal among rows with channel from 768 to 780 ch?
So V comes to 4.97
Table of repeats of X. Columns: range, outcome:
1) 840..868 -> 4.89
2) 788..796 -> 5.14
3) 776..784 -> 5.11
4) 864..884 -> 5.17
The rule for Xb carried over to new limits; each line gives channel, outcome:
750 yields 4.91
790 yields 5.23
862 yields 5.14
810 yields 4.92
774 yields 5.17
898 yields 5.58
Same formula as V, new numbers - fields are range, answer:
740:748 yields 5.26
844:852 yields 4.9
